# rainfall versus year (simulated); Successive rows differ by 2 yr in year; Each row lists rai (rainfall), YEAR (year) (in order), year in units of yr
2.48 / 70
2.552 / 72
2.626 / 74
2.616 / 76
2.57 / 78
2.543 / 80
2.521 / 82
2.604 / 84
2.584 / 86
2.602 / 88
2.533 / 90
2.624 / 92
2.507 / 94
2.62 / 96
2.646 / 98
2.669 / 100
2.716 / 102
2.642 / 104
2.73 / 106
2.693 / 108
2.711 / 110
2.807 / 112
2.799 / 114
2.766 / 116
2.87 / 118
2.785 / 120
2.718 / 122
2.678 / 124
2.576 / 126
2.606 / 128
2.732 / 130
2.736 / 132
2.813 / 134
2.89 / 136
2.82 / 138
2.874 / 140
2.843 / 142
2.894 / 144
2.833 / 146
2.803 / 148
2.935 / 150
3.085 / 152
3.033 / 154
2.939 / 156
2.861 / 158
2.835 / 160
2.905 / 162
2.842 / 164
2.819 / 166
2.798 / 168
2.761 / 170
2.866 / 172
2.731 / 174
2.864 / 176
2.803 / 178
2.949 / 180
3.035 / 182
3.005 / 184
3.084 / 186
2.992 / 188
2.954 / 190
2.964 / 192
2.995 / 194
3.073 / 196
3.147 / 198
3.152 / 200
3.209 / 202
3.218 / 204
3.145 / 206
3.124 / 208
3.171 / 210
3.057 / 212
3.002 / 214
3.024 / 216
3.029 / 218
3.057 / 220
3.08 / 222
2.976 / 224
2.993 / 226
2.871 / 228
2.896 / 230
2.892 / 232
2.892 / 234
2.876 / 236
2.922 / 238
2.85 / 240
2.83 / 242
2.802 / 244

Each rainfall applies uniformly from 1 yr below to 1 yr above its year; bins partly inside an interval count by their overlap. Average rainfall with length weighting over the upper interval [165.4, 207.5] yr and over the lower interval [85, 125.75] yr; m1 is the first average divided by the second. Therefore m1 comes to 1.1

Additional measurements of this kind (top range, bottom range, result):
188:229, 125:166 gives 1.08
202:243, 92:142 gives 1.10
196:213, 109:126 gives 1.14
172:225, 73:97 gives 1.17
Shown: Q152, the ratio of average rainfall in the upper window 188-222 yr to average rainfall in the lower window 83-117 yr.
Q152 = 1.16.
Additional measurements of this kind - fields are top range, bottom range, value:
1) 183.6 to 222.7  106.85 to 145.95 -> 1.11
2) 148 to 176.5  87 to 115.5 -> 1.08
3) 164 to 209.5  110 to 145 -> 1.08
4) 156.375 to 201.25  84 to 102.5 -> 1.12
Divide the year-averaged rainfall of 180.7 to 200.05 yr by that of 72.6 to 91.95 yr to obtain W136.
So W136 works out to 1.2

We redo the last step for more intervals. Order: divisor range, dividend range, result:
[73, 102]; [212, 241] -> 1.14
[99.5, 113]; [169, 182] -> 1.05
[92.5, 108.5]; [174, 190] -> 1.11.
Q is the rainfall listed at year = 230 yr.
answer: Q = 2.896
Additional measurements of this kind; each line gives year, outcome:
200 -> 3.152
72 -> 2.552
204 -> 3.218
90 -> 2.533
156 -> 2.939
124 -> 2.678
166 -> 2.819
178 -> 2.803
